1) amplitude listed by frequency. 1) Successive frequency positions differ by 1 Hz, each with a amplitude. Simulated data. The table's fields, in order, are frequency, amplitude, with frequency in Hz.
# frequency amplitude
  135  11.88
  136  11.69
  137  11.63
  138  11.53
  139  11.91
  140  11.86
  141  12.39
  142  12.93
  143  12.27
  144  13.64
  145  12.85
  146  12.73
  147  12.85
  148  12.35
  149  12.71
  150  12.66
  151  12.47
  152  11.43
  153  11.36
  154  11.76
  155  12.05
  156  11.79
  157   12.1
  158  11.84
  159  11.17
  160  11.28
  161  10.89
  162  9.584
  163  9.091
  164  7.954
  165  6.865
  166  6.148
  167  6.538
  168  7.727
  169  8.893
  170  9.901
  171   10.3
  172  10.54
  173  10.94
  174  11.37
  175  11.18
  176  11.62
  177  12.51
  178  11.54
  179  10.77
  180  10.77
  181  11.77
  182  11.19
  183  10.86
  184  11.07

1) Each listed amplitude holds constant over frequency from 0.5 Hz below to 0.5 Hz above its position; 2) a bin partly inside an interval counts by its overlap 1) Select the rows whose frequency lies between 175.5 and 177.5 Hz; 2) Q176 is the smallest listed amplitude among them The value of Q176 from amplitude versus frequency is 11.62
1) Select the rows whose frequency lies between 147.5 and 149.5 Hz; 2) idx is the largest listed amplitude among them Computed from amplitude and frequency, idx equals 12.71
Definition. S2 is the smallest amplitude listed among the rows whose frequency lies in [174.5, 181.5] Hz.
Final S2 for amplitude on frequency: 10.77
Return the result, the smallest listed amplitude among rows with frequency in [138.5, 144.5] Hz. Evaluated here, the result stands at 11.86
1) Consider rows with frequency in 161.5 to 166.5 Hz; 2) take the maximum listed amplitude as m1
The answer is 9.584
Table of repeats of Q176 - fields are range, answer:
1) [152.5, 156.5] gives 11.36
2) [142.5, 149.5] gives 12.27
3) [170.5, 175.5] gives 10.3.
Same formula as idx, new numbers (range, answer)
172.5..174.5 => 11.37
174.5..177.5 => 12.51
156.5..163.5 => 12.1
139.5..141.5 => 12.39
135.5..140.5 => 11.91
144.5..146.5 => 12.85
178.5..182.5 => 11.77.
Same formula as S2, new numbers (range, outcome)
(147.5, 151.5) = 12.35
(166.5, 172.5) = 6.538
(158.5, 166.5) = 6.148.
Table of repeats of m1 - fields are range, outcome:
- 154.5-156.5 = 12.05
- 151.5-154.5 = 11.76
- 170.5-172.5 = 10.54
